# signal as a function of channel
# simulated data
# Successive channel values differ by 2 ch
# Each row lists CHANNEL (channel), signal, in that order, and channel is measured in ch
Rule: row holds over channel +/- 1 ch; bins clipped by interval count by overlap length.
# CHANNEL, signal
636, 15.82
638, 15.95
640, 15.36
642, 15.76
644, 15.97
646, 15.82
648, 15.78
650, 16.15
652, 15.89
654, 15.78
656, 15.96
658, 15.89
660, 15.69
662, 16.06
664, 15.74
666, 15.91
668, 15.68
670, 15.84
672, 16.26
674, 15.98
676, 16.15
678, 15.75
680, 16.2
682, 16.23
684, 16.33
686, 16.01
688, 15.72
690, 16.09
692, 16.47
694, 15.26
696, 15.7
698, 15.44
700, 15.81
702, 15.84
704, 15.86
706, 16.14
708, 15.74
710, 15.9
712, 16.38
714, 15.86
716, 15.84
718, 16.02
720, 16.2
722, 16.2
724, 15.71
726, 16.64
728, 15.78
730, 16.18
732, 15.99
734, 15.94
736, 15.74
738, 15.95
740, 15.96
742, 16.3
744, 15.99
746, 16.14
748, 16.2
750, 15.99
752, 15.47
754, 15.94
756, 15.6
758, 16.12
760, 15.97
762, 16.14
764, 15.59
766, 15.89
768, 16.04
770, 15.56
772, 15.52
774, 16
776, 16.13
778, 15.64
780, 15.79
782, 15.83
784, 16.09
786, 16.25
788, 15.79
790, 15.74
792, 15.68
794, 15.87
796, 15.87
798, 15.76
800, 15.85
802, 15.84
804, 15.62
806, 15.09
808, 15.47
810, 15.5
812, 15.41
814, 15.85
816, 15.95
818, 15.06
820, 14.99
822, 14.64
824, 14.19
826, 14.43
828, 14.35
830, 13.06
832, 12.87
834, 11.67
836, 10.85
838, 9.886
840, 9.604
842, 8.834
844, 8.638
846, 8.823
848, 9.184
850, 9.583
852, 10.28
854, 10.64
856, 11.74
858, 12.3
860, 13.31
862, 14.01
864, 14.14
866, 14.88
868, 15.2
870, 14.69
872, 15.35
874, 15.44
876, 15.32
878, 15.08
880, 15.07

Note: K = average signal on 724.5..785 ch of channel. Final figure 15.9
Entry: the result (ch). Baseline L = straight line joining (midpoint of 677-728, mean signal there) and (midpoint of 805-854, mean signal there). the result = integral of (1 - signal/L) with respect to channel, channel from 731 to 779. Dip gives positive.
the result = -4.4 ch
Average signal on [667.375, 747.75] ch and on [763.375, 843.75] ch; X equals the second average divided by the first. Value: 0.92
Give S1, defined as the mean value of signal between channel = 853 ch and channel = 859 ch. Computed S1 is 11.6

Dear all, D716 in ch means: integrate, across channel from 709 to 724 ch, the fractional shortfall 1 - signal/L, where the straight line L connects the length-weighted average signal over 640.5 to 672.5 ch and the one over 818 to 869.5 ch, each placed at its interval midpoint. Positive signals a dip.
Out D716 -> -1.4 ch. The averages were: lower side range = 15.9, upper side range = 12.2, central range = 16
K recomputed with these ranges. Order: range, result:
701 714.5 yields 16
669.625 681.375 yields 16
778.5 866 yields 13.7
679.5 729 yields 16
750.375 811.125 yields 15.8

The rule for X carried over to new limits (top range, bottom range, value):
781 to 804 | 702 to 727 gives 0.99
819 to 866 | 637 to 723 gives 0.75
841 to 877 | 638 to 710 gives 0.78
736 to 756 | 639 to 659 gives 1.01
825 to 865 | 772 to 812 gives 0.72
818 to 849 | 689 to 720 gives 0.74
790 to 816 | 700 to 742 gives 0.98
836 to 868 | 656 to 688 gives 0.70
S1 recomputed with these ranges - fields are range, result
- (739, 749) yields 16.1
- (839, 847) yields 8.97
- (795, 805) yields 15.8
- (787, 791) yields 15.8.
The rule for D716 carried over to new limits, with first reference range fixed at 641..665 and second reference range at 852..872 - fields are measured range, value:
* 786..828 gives -4.2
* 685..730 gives -2.1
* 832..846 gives 3.7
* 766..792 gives -2.7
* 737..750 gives -1.1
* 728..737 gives -0.6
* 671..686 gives -0.5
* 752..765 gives -1.1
